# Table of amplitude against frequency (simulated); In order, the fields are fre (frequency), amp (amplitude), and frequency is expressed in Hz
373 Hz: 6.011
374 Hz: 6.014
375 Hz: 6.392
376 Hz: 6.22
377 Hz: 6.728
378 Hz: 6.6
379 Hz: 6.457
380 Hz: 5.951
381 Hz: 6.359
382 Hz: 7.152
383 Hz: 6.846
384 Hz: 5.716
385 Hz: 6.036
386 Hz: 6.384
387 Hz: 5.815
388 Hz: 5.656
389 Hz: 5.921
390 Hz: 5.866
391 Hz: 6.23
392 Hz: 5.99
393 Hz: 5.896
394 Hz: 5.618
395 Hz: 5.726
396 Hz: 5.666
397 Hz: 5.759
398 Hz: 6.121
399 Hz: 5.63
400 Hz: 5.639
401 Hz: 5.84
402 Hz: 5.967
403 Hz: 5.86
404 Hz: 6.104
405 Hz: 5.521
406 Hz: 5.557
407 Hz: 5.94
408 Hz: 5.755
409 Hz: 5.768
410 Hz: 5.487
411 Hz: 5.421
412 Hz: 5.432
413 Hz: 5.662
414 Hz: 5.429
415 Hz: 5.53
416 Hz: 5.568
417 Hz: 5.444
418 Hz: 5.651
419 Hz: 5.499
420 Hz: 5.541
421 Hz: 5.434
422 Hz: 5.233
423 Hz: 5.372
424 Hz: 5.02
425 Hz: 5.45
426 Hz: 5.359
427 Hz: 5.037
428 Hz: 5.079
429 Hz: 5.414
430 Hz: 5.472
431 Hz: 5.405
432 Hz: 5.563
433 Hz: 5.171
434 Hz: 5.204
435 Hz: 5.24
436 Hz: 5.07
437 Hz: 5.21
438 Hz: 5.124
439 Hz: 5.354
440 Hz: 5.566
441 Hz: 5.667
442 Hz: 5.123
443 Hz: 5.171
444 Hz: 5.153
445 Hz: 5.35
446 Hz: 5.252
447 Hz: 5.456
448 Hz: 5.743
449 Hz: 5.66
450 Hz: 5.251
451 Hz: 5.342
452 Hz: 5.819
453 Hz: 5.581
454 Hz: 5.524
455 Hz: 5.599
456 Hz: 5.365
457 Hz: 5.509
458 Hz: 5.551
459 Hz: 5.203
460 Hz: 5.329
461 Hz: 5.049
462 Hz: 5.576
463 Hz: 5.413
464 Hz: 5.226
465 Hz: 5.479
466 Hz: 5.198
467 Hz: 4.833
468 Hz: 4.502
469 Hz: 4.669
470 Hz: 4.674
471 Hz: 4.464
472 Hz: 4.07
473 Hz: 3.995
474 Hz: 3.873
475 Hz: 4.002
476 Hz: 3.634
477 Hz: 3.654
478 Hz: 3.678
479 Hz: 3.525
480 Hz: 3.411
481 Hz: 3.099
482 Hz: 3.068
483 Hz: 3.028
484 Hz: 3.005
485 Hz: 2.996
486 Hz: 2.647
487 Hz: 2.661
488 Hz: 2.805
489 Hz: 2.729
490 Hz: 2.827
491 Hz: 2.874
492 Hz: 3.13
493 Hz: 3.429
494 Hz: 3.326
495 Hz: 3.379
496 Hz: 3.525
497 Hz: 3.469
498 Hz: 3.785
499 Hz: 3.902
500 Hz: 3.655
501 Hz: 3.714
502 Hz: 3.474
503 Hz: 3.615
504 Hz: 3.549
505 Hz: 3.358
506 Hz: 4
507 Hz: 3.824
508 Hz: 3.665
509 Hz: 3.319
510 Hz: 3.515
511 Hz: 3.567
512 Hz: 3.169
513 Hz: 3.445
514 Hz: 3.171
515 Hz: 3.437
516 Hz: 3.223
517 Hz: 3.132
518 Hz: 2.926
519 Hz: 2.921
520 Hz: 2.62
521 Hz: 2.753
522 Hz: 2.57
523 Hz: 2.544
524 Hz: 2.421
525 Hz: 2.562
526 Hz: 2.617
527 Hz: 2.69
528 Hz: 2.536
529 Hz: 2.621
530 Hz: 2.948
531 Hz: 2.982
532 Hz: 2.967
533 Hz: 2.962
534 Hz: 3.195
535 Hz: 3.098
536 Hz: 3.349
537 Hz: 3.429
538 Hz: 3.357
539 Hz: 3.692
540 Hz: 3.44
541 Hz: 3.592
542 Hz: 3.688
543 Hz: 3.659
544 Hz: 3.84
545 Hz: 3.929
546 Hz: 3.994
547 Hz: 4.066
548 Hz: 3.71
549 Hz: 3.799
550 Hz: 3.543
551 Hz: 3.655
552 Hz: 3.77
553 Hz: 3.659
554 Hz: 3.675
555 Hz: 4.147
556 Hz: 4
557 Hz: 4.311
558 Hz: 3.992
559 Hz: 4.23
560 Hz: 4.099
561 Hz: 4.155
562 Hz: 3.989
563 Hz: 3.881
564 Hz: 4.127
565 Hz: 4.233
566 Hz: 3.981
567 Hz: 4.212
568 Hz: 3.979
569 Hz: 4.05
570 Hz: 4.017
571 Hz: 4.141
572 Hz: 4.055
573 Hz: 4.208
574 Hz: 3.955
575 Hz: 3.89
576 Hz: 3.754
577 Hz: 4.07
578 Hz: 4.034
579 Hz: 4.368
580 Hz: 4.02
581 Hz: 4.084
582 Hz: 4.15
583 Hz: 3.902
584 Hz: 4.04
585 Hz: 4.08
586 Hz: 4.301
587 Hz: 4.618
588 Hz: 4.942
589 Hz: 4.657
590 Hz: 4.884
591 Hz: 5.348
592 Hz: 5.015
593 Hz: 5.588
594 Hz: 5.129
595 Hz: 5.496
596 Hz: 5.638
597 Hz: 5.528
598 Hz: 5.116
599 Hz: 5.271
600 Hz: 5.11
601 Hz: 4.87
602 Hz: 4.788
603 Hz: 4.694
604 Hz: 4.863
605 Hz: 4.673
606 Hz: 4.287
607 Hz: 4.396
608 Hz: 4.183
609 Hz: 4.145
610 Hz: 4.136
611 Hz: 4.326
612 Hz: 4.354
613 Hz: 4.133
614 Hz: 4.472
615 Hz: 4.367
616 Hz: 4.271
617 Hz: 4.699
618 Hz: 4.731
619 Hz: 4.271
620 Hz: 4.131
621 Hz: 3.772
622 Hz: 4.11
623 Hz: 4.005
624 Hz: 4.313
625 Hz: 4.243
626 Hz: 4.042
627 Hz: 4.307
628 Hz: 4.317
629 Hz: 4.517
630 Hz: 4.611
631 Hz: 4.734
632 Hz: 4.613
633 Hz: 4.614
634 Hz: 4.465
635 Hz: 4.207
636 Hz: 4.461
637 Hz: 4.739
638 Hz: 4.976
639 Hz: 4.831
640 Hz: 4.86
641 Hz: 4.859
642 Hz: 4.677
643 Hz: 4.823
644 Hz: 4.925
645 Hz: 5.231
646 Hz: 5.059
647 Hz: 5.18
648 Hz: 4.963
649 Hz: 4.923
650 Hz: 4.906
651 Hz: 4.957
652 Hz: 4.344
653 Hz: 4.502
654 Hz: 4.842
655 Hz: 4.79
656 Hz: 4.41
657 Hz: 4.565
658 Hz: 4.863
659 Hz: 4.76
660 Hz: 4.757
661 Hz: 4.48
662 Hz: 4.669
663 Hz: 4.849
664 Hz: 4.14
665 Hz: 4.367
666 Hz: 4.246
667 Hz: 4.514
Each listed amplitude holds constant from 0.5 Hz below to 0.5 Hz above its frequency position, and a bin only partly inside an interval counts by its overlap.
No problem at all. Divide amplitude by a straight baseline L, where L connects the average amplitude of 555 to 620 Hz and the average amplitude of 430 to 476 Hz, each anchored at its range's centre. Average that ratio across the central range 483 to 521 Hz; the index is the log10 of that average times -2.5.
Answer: 0.43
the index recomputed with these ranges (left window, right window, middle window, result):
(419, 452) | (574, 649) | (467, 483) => 0.308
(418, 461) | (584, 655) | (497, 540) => 0.496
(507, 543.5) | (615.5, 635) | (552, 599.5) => -0.163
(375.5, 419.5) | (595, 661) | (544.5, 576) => 0.248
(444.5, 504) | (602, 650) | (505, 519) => 0.260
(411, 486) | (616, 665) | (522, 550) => 0.425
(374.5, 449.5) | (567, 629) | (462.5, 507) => 0.366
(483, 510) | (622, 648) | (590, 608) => -0.172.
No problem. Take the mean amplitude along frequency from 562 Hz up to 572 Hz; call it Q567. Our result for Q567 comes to 4.06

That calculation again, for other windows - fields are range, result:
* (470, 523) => 3.36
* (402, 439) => 5.45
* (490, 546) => 3.27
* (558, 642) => 4.44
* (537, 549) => 3.72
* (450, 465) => 5.43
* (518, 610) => 3.96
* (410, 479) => 5.16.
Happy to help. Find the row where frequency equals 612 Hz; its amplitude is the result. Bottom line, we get 4.354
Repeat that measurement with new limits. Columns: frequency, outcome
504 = 3.549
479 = 3.525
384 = 5.716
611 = 4.326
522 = 2.57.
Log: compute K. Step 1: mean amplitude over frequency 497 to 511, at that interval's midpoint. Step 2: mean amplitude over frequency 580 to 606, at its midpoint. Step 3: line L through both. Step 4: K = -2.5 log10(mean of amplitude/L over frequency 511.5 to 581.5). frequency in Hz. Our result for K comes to 0.18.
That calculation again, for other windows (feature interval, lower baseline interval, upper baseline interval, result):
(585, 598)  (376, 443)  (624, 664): -0.03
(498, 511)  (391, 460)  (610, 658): 0.38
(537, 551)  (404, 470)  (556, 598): 0.24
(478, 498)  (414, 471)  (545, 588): 0.47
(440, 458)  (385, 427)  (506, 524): -0.17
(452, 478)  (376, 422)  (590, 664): 0.14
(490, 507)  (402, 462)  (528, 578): 0.27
